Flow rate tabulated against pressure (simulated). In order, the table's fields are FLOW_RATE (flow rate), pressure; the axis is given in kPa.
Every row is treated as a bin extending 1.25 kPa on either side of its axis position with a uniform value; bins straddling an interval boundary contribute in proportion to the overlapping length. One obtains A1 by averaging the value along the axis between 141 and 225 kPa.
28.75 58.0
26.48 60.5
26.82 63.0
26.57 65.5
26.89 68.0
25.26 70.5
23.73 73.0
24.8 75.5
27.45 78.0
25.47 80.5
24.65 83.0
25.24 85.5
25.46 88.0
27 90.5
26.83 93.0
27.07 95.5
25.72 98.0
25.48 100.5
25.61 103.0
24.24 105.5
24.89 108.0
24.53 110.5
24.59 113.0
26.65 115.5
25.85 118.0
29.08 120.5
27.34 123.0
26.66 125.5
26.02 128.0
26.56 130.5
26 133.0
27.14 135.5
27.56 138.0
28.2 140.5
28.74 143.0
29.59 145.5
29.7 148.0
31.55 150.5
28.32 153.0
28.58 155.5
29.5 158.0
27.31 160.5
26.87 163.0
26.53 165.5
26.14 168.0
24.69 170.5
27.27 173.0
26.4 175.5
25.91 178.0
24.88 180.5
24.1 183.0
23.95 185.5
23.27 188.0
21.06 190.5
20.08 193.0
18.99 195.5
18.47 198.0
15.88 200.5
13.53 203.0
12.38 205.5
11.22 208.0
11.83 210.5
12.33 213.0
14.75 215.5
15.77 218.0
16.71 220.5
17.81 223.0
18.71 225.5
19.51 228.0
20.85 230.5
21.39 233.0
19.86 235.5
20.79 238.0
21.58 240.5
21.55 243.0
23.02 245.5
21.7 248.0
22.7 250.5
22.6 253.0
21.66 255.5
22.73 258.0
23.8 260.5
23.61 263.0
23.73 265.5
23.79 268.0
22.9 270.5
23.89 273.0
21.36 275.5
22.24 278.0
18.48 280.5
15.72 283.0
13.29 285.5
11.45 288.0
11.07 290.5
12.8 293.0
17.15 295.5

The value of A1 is 22.3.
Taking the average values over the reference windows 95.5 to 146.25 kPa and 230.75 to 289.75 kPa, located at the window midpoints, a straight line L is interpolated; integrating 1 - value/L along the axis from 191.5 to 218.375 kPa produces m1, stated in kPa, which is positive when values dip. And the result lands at 9.4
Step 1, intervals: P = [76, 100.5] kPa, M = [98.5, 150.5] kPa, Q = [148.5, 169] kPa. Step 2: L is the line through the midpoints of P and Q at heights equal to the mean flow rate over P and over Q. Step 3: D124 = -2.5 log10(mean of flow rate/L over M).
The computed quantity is 0.01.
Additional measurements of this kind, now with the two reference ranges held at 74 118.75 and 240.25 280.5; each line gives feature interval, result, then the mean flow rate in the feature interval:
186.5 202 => 0.21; 19.6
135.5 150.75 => -0.17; 28.9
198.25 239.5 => 0.37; 16.5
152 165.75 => -0.14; 27.9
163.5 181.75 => -0.08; 26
